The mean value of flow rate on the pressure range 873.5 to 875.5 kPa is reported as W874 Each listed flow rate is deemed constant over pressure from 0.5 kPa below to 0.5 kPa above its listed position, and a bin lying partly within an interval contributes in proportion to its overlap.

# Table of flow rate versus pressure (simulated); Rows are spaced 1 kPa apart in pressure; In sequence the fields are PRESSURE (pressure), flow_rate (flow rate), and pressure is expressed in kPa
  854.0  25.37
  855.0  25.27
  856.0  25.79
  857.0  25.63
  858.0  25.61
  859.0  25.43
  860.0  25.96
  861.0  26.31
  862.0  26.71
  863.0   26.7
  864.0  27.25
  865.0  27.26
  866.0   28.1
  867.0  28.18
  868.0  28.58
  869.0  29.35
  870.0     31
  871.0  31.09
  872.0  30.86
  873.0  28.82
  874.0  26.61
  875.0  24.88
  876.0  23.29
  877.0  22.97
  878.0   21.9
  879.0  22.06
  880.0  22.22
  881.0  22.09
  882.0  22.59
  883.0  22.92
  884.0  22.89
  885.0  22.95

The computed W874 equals 25.7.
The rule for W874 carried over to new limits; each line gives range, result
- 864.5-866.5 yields 27.7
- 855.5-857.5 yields 25.7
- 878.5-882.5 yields 22.2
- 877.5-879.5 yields 22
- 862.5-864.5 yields 27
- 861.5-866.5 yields 27.2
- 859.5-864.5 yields 26.6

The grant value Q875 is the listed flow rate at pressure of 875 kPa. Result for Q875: 24.88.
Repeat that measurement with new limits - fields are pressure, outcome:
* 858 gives 25.61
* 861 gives 26.31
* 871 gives 31.09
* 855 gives 25.27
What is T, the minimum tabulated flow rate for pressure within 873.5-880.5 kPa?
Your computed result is 21.9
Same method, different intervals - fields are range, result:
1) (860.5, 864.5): 26.31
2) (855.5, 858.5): 25.61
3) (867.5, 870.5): 28.58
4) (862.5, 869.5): 26.7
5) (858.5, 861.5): 25.43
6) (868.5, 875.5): 24.88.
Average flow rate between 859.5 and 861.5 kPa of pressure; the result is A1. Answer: 26.1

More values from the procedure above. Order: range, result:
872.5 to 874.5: 27.7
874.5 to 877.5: 23.7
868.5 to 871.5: 30.5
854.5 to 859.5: 25.5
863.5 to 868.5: 27.9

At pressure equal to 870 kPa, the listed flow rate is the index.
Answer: 31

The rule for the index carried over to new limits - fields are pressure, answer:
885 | 22.95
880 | 22.22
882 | 22.59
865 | 27.26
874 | 26.61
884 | 22.89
